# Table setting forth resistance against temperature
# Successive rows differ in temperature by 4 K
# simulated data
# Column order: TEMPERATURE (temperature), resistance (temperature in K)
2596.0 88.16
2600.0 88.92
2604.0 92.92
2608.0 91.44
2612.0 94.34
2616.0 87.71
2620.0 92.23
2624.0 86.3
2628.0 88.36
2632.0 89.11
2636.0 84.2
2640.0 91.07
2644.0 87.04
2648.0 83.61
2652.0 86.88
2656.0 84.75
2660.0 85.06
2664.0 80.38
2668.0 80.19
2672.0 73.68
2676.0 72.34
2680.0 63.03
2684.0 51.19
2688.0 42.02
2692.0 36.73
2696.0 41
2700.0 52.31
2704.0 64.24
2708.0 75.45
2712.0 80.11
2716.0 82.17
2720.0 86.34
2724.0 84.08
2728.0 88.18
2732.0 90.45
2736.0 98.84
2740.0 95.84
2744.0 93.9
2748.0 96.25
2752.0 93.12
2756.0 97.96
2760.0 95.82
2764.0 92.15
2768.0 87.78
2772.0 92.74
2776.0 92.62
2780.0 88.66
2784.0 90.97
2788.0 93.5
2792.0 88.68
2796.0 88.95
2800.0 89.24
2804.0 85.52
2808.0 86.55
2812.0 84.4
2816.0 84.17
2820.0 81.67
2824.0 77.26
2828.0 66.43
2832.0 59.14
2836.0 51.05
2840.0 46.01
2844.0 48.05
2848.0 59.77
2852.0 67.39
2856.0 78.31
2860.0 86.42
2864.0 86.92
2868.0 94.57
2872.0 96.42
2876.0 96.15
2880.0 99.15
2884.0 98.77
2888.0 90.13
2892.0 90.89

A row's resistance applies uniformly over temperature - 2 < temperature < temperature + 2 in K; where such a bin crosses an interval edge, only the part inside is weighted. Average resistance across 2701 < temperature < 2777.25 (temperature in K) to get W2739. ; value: 88.3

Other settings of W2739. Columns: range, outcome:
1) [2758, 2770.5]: 91.9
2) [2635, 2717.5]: 71.1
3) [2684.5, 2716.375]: 57.7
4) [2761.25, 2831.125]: 86.2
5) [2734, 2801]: 92.8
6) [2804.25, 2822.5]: 84.1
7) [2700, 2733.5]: 79.5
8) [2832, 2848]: 51.1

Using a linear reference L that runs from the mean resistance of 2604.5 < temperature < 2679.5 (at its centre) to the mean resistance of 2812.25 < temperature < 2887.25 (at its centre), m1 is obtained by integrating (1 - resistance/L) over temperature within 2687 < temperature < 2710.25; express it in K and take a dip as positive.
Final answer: 8.5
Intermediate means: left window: 85.2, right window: 76.9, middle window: 52.7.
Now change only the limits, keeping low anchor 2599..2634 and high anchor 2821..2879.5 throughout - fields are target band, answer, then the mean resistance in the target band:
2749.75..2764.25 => -2.74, 95.1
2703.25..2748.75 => -2.49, 86.7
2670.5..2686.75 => 4.17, 63.7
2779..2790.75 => -1.97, 91.1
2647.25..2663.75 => 0.50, 84.7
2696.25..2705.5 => 3.23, 54.7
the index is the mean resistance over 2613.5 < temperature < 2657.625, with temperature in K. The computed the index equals 87.5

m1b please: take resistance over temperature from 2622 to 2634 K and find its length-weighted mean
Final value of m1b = 87.9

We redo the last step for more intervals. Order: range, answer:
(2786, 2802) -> 90.1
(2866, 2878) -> 95.7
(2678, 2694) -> 48.2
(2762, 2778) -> 91.3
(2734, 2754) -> 95.6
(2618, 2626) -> 89.3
